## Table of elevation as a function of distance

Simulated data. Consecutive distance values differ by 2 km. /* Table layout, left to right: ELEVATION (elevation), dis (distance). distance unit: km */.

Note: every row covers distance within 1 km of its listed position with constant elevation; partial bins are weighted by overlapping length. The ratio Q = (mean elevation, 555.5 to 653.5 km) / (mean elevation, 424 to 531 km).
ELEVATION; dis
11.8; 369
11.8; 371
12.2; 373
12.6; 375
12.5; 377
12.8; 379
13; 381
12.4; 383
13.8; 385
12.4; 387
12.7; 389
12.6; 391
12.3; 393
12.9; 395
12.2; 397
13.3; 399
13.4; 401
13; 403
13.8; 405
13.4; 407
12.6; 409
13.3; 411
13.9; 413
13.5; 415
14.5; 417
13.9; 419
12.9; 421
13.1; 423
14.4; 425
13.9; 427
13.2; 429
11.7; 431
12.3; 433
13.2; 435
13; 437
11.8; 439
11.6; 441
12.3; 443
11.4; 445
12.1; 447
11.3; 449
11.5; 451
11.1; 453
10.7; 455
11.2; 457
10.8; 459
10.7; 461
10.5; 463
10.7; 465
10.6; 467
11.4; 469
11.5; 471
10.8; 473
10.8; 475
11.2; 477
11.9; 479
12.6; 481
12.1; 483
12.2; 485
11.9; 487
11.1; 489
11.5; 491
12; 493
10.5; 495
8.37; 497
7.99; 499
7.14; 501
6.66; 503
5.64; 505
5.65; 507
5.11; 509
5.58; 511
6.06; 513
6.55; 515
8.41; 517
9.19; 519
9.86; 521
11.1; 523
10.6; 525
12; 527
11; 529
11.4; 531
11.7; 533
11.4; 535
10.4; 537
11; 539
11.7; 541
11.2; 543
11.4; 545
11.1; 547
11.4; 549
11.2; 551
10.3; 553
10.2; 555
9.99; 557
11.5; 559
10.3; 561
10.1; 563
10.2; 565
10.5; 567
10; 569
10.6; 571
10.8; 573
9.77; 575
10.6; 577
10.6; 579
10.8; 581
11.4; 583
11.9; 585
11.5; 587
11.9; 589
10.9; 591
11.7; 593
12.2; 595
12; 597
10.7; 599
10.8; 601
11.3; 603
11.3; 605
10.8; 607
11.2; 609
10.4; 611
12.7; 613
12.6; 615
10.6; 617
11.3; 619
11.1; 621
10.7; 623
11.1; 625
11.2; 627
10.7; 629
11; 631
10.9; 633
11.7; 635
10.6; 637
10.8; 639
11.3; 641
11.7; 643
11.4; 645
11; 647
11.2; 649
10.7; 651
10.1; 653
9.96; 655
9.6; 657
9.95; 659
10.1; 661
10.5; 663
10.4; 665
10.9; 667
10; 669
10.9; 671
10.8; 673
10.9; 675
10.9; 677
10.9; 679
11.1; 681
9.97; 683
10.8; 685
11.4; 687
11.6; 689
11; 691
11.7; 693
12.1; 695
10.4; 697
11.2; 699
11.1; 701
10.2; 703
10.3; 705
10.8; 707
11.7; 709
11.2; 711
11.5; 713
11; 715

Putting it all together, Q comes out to 1.05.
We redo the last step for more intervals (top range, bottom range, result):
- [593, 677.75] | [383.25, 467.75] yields 0.88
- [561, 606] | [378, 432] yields 0.83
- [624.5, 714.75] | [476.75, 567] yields 1.09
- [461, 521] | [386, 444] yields 0.73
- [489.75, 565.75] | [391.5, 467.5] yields 0.78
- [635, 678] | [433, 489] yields 0.93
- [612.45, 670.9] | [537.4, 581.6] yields 1.02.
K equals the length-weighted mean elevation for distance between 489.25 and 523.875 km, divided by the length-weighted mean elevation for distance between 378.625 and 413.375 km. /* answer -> 0.6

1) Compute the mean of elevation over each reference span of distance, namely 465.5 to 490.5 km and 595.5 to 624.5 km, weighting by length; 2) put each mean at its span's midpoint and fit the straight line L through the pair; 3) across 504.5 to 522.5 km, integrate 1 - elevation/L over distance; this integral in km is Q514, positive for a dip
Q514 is 6.9 km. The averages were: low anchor 11.5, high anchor 11.3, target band 7.05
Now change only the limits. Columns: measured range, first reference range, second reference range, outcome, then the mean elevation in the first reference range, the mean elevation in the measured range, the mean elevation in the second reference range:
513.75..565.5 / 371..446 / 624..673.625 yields 5.1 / 12.9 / 10.6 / 10.7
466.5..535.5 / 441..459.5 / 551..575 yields 7.4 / 11.4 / 9.8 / 10.4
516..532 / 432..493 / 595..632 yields 1.3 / 11.5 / 10.4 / 11.2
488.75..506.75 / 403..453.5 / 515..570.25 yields 4.3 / 12.8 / 8.76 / 10.6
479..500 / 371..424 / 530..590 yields 1.3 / 13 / 11.1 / 10.9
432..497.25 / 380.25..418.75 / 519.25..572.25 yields 3.5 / 13.1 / 11.4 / 10.8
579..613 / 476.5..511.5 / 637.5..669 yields -3.8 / 9.43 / 11.3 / 10.6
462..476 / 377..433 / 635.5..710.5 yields 1.9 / 13.1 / 10.9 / 10.8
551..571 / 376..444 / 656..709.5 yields 2.3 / 13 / 10.4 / 10.8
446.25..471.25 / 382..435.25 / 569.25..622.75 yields 3.1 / 13.1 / 11.1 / 11.2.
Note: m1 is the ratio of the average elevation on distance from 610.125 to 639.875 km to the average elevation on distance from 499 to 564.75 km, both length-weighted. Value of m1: 1.2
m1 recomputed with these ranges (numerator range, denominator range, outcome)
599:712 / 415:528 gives 1.02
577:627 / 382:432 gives 0.86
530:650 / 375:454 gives 0.86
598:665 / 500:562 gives 1.14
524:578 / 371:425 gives 0.83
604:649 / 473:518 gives 1.22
